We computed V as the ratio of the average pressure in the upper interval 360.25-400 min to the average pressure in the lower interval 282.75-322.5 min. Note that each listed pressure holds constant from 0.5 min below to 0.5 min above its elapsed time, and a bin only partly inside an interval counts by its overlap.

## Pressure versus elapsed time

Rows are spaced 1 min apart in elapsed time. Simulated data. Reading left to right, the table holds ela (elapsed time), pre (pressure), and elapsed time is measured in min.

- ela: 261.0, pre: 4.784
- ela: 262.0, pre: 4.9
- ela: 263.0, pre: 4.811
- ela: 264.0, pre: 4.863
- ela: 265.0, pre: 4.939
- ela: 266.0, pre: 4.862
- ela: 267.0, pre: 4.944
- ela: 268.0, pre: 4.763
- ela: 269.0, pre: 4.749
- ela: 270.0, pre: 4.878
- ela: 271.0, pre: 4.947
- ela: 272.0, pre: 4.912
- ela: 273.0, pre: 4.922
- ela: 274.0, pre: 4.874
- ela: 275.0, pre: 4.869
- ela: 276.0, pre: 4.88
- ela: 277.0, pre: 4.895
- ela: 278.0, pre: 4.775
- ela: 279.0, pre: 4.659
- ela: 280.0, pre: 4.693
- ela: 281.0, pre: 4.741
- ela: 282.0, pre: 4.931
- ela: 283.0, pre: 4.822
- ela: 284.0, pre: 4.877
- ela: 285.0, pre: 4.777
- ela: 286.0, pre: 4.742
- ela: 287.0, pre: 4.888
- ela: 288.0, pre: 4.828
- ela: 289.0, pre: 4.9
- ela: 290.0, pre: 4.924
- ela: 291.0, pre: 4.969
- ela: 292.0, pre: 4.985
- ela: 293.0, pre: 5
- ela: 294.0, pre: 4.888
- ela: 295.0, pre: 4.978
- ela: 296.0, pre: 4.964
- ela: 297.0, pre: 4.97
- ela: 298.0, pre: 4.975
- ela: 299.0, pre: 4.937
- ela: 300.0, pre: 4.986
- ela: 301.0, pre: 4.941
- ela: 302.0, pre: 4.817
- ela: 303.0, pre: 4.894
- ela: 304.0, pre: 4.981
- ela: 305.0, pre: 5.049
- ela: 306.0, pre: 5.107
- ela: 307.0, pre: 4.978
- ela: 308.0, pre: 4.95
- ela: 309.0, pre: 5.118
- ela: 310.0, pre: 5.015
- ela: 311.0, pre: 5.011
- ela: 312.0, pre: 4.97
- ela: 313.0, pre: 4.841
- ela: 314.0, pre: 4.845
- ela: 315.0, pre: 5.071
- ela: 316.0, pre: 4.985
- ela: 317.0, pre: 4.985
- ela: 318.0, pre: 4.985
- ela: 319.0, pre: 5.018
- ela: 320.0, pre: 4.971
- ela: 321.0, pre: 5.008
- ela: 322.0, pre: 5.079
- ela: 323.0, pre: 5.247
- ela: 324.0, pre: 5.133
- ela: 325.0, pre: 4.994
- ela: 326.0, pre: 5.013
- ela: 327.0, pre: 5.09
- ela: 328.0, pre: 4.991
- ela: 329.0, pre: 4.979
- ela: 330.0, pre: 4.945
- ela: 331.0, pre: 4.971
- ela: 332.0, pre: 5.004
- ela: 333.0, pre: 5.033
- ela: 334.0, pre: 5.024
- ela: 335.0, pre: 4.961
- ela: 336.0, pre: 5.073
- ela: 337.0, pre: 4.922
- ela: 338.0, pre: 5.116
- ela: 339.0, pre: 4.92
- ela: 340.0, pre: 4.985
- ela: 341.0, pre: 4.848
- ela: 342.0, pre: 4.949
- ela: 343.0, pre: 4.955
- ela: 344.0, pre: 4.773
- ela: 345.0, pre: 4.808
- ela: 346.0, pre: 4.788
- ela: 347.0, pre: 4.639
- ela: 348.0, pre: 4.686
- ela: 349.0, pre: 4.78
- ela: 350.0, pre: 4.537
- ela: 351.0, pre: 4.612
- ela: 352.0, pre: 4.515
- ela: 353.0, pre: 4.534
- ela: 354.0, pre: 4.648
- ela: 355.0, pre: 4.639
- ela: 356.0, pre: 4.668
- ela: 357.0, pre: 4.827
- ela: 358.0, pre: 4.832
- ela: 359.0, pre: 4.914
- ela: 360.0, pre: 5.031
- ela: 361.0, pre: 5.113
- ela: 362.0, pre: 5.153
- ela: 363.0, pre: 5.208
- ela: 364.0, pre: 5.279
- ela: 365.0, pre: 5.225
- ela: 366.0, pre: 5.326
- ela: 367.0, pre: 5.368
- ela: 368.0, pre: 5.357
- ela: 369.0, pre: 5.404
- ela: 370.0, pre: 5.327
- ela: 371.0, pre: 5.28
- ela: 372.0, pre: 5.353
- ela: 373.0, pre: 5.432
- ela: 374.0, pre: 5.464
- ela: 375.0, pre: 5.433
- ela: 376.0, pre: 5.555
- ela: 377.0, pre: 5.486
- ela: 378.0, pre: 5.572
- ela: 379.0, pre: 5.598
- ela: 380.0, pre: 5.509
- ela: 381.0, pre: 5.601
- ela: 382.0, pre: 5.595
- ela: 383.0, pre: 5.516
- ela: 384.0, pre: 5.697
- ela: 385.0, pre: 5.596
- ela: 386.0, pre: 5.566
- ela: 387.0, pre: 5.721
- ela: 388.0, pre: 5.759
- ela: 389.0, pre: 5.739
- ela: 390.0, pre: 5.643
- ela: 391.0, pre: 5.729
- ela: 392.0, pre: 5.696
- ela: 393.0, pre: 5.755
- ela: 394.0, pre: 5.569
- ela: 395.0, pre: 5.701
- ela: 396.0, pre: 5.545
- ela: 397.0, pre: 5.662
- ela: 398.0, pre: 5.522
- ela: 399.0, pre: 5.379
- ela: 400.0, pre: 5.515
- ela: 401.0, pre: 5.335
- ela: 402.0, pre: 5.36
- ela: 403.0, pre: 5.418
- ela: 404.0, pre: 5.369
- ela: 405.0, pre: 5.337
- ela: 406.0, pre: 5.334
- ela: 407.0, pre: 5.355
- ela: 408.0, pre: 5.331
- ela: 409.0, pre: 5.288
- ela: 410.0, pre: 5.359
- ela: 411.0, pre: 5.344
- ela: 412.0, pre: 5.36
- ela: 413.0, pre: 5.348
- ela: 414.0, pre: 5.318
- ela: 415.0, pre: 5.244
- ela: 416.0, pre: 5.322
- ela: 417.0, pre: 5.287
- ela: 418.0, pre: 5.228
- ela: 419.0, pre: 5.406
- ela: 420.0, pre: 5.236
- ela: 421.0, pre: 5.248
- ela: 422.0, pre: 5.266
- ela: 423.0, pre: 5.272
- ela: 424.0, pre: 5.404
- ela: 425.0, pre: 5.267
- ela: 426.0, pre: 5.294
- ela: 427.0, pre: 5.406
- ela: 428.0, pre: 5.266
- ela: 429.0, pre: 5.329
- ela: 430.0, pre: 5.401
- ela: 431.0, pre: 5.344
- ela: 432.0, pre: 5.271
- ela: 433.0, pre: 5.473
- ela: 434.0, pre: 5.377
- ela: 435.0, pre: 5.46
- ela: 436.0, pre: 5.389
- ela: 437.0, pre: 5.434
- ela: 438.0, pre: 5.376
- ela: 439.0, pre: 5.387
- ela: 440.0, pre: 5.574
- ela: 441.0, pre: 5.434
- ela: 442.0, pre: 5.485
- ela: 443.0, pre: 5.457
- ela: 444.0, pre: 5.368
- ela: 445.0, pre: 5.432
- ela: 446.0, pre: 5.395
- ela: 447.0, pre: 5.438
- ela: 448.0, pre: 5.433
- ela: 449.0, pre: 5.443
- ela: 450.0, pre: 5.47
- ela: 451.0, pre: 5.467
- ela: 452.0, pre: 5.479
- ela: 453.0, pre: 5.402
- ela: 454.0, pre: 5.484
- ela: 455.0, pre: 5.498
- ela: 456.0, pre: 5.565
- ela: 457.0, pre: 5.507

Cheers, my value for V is 1.11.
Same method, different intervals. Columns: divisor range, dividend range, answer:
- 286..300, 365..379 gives 1.10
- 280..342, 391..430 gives 1.09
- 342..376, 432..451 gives 1.09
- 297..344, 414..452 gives 1.08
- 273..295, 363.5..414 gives 1.13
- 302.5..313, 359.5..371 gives 1.05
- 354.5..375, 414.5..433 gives 1.03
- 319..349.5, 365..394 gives 1.12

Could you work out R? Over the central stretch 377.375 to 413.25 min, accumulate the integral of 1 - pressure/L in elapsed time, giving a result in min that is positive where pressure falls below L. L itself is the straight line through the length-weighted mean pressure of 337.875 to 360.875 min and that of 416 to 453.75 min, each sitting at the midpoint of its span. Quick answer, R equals -2.9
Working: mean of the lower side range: 4.78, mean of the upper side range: 5.38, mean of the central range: 5.52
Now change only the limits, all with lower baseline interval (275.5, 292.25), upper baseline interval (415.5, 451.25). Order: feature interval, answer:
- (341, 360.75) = 1.27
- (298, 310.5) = -0.18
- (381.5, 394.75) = -1.14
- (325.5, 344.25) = 0.16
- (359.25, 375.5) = -0.48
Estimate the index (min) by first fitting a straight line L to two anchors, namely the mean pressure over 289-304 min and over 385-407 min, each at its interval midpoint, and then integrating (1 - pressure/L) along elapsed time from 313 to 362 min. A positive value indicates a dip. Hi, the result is 2.7 min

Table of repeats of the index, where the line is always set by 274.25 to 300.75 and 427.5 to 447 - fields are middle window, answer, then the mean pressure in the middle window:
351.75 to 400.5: -1.6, 5.36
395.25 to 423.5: -0.3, 5.36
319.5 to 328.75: -0.1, 5.06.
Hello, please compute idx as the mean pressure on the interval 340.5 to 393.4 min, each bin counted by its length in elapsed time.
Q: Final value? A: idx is 5.21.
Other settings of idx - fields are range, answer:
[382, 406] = 5.57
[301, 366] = 4.94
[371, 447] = 5.44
